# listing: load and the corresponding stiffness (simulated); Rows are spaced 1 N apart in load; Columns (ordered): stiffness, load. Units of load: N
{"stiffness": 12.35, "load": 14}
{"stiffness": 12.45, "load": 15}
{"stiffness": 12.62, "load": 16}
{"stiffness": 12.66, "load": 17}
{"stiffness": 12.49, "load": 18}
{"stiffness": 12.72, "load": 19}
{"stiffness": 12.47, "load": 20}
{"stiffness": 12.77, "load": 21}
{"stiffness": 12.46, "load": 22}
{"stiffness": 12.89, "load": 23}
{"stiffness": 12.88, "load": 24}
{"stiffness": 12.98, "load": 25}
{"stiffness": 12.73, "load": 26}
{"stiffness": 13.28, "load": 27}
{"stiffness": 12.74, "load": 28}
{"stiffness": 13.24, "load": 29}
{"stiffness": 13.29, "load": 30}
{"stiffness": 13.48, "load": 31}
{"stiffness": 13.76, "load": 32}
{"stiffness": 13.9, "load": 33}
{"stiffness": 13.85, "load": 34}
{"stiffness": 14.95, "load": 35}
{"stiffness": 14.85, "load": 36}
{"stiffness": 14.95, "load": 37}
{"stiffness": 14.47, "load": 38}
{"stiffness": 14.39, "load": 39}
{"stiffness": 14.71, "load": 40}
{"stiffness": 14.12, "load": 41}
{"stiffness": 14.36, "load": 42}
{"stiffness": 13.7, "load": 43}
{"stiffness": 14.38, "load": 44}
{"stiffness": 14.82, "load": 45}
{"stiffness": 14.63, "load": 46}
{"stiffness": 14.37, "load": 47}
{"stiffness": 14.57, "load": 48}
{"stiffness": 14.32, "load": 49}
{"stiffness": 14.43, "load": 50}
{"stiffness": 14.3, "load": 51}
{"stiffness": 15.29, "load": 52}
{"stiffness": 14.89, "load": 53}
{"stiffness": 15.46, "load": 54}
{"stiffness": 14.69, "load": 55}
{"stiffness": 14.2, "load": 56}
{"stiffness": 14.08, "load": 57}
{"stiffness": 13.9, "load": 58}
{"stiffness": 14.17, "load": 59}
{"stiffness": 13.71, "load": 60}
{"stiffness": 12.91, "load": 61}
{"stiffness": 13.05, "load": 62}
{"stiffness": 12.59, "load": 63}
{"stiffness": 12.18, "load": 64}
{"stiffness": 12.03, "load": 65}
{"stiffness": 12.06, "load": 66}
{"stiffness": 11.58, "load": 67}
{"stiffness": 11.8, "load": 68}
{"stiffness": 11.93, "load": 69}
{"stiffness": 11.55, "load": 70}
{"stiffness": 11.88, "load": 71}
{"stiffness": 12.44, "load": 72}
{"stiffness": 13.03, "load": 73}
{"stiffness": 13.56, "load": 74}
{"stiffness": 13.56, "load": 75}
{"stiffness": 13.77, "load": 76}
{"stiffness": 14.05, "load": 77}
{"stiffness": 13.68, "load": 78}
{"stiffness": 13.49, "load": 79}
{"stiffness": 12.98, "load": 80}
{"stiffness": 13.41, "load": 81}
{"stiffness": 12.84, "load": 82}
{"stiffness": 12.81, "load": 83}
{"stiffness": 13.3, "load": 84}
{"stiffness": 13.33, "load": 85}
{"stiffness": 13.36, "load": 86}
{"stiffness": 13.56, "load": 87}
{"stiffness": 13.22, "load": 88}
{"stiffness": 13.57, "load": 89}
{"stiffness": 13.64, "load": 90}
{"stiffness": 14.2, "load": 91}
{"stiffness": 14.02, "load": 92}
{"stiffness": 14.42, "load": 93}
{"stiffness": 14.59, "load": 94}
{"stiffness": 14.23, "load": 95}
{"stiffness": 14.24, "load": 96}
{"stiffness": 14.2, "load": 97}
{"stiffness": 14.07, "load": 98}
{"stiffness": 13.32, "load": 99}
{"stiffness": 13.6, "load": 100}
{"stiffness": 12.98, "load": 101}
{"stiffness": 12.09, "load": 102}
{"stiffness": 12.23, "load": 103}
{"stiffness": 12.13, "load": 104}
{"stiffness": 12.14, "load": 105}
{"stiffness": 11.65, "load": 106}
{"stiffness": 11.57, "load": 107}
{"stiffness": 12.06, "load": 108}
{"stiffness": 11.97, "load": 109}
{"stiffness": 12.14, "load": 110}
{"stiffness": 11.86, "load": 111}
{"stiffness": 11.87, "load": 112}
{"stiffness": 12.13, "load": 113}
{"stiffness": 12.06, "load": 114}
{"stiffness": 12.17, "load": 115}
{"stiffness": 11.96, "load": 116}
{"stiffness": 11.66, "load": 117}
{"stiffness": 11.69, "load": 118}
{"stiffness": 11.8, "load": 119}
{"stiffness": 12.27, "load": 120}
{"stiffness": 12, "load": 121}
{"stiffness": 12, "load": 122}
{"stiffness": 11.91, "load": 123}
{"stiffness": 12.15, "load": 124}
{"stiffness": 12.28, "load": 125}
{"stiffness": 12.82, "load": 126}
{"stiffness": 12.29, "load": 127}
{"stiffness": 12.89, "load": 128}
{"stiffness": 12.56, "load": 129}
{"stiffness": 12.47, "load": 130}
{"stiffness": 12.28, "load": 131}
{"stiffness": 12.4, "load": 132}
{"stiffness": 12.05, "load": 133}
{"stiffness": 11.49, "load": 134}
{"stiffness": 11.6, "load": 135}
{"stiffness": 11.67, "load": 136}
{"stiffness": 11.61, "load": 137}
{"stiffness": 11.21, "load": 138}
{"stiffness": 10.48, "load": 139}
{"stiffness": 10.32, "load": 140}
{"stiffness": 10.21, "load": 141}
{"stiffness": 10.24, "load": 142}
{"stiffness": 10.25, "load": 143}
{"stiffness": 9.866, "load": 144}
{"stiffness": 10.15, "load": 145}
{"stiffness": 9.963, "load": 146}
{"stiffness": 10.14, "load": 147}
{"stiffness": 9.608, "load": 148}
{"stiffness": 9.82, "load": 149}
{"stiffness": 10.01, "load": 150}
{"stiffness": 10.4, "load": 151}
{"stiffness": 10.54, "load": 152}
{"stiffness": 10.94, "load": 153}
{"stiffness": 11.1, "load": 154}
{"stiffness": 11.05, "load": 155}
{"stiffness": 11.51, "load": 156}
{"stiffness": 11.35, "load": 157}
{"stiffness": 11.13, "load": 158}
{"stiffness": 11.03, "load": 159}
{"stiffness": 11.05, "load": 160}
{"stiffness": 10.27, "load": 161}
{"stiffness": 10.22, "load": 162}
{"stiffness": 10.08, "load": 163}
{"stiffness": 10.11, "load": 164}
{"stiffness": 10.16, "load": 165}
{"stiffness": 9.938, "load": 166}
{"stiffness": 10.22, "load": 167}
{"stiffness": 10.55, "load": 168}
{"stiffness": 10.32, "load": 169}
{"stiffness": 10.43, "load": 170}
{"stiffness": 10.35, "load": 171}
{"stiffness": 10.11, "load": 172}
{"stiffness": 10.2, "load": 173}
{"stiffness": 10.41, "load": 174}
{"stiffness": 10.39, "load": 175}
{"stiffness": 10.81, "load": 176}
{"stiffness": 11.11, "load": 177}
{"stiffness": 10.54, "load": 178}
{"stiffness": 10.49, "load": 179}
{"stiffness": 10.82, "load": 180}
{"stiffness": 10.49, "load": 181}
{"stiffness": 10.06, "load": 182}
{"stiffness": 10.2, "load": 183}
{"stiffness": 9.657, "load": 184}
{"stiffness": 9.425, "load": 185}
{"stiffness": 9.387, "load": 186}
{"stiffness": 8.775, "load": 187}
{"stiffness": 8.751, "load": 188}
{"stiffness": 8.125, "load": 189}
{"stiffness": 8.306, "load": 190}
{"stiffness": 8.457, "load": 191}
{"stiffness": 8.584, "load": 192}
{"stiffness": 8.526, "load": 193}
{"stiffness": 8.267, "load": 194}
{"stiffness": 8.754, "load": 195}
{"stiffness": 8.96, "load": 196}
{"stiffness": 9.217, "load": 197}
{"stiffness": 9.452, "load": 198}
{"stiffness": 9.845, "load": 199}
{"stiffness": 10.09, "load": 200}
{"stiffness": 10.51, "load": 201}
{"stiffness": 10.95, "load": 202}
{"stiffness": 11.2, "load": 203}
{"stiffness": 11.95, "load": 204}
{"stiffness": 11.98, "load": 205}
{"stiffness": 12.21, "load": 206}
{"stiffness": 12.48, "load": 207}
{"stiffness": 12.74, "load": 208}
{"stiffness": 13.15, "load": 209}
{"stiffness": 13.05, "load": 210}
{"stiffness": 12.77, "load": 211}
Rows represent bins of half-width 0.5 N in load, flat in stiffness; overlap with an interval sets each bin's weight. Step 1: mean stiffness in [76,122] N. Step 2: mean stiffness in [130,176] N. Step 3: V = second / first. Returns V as 0.83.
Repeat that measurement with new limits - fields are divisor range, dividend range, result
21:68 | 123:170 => 0.80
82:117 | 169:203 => 0.75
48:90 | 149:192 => 0.76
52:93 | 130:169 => 0.81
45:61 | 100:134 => 0.84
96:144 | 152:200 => 0.83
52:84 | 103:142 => 0.90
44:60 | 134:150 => 0.72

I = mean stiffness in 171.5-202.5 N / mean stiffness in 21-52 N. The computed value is 0.7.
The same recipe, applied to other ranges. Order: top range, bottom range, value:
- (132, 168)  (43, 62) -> 0.74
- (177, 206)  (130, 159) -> 0.90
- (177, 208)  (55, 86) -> 0.76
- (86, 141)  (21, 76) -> 0.92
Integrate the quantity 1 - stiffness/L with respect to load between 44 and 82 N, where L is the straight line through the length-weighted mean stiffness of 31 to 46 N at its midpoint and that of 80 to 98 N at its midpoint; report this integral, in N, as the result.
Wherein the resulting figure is 1.46 N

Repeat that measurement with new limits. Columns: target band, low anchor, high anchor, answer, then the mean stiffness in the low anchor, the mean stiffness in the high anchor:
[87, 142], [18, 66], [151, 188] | -2.5 N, 13.8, 10.4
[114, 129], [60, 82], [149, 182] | -0.7 N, 12.8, 10.5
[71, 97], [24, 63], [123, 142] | -1.1 N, 14.1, 11.8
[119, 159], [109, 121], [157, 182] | 0.2 N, 12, 10.5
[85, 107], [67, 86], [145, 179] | -1.7 N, 12.9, 10.5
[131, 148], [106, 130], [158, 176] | 0.7 N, 12.1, 10.4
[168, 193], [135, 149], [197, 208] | 2.3 N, 10.5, 11.1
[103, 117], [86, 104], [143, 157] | 0.8 N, 13.6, 10.4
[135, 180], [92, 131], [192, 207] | 3.1 N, 12.6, 10.2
